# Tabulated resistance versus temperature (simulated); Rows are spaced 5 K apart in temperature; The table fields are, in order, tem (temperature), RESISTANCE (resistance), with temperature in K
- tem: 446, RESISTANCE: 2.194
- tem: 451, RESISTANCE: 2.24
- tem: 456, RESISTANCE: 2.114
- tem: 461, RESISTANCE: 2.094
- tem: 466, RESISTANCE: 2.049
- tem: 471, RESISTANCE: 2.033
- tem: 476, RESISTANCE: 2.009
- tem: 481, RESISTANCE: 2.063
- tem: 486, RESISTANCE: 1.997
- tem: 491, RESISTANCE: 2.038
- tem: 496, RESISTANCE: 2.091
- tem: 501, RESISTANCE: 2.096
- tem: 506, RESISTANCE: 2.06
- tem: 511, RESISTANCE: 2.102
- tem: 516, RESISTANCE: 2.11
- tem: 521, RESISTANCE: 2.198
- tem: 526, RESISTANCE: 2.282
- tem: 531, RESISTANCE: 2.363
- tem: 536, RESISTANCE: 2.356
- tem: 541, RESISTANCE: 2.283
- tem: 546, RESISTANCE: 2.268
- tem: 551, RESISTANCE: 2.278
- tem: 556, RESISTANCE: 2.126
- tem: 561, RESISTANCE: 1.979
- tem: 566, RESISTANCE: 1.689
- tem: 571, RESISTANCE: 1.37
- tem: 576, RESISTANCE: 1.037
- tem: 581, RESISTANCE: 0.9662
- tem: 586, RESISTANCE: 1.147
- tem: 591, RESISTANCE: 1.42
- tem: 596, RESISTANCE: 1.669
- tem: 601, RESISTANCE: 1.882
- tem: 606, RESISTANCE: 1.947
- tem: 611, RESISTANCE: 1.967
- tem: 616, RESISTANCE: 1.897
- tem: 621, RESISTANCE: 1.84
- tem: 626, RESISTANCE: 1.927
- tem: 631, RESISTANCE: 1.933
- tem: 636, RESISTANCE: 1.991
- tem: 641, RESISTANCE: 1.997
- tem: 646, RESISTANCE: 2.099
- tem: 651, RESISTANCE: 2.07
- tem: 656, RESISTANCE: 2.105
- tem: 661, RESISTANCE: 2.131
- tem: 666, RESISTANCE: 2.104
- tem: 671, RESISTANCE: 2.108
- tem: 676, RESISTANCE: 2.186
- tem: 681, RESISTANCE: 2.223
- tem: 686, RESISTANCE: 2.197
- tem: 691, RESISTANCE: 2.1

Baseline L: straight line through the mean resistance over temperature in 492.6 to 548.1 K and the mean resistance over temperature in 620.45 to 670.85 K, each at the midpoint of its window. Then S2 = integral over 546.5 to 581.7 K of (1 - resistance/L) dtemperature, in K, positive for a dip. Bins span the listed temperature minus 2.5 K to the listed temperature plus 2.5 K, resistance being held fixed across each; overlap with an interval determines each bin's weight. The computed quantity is 7.2 K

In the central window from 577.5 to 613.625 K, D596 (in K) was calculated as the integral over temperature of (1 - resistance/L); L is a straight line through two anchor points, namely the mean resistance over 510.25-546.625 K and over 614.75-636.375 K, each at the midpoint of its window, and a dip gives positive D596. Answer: 8.10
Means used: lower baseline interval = 2.25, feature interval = 1.56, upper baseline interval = 1.91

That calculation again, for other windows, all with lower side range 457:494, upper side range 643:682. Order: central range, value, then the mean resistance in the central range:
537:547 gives -1.0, 2.29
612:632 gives 1.9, 1.9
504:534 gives -1.9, 2.19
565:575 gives 3.1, 1.43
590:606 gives 2.8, 1.72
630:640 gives 0.7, 1.97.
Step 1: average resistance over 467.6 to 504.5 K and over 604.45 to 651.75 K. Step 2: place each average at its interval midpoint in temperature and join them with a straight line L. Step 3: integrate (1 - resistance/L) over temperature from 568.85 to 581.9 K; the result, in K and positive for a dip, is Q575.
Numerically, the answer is 5.6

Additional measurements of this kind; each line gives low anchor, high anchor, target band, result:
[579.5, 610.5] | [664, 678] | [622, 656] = -2.08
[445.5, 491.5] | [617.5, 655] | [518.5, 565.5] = -4.06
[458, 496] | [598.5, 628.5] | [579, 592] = 5.23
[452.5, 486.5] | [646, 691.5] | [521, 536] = -1.62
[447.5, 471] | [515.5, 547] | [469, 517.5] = 2.94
